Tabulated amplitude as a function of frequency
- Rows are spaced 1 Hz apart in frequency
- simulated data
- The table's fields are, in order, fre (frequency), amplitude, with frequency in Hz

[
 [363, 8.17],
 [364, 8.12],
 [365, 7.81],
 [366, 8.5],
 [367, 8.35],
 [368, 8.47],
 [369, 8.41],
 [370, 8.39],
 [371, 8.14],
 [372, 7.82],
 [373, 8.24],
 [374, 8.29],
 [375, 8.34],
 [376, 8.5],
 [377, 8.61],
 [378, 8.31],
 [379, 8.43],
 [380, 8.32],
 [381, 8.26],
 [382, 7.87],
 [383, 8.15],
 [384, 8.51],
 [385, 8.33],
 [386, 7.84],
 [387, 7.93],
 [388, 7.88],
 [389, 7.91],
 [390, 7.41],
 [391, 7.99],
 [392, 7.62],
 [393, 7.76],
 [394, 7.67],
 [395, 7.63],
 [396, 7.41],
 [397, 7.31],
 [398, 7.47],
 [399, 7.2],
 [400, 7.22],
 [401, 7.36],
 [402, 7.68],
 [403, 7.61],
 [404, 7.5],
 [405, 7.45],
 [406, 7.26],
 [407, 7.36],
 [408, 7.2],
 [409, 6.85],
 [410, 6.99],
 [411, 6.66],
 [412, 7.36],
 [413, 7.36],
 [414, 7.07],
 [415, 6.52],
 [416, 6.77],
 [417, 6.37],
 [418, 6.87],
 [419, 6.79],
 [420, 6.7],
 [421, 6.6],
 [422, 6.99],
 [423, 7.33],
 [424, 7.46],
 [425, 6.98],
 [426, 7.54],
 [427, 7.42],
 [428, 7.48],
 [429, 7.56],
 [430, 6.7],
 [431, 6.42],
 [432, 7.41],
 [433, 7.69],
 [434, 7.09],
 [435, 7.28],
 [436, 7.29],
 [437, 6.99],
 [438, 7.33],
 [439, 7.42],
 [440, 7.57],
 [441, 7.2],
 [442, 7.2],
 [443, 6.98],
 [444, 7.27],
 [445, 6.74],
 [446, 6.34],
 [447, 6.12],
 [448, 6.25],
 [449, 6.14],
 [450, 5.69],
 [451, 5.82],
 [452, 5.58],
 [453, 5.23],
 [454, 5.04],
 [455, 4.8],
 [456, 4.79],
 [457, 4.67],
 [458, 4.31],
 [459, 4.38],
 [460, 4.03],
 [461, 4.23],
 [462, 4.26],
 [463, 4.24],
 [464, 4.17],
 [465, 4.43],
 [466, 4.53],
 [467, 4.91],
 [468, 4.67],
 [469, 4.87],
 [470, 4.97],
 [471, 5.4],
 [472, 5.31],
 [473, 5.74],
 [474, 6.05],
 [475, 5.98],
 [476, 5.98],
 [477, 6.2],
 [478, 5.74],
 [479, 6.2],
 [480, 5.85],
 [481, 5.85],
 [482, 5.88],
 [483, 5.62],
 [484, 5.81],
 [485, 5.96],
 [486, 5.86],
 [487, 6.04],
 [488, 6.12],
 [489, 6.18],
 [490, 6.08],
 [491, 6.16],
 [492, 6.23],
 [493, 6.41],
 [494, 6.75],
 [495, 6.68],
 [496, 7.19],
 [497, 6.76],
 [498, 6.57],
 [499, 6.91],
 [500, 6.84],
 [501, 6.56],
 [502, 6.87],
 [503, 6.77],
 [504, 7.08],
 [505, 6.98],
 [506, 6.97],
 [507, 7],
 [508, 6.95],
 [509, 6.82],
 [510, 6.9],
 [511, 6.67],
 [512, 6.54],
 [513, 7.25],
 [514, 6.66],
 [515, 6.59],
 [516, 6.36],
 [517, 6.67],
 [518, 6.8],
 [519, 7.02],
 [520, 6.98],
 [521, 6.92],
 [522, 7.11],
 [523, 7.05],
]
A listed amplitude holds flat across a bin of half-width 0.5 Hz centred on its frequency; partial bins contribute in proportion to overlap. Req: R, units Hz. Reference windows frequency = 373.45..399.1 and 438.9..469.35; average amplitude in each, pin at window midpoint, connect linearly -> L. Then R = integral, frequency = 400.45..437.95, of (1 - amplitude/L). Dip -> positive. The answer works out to -2.3 Hz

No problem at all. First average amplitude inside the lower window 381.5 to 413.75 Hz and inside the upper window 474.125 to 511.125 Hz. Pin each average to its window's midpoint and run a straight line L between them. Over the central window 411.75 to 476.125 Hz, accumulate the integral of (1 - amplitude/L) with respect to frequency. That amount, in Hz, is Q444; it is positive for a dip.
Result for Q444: 7.9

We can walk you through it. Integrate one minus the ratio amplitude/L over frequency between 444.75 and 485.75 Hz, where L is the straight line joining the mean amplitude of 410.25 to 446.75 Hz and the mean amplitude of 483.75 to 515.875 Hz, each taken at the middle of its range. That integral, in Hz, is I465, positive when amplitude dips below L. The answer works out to 9.0 Hz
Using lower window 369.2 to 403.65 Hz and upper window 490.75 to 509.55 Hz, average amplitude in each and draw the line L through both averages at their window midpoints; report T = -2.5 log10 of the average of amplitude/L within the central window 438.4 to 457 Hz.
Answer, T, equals 0.18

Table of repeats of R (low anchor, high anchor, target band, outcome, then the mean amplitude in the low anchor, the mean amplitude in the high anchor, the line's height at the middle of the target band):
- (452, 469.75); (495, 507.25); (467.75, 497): -0.7 Hz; 4.6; 6.86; 5.81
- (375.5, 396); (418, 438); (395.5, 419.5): 1.3 Hz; 8.03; 7.14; 7.57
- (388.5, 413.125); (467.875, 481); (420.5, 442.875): -1.9 Hz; 7.41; 5.65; 6.67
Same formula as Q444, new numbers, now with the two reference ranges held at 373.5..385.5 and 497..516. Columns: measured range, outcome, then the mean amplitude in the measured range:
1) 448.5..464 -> 5.4 Hz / 4.86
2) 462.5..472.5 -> 3.5 Hz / 4.75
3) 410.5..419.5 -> 1.2 Hz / 6.86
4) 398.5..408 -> 0.8 Hz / 7.39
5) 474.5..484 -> 1.6 Hz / 5.92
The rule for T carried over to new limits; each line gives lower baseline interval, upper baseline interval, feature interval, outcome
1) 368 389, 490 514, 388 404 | 0.06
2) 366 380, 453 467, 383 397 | -0.03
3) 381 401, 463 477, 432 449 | -0.15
